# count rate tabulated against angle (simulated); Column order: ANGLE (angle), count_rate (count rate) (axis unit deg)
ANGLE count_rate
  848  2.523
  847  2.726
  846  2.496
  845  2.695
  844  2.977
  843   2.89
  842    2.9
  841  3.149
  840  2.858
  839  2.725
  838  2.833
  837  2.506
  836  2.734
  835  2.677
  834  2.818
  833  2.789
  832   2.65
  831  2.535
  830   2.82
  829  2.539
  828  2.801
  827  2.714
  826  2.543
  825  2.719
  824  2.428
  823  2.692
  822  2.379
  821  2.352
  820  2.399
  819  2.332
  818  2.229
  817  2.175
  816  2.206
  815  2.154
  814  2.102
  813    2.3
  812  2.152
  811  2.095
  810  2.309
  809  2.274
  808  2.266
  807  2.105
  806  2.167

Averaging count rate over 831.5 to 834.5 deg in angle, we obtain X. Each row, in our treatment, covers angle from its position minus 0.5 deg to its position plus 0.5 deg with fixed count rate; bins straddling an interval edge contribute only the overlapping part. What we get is 2.75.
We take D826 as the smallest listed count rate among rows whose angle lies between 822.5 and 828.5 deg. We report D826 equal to 2.428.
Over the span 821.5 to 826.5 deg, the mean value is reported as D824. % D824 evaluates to 2.55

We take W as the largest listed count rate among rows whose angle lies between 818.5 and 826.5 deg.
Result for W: 2.719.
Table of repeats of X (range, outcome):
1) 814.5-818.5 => 2.19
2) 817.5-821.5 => 2.33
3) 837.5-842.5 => 2.89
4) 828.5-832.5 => 2.64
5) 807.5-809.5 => 2.27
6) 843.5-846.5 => 2.72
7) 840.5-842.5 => 3.02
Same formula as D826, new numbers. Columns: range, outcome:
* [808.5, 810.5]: 2.274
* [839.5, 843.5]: 2.858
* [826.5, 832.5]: 2.535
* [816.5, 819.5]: 2.175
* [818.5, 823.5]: 2.332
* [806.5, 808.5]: 2.105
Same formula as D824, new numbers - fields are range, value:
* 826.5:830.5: 2.72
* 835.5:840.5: 2.73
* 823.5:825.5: 2.57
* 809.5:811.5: 2.2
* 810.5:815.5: 2.16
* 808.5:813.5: 2.23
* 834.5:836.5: 2.71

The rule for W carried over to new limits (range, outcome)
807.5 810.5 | 2.309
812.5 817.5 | 2.3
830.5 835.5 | 2.818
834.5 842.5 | 3.149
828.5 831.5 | 2.82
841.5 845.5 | 2.977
